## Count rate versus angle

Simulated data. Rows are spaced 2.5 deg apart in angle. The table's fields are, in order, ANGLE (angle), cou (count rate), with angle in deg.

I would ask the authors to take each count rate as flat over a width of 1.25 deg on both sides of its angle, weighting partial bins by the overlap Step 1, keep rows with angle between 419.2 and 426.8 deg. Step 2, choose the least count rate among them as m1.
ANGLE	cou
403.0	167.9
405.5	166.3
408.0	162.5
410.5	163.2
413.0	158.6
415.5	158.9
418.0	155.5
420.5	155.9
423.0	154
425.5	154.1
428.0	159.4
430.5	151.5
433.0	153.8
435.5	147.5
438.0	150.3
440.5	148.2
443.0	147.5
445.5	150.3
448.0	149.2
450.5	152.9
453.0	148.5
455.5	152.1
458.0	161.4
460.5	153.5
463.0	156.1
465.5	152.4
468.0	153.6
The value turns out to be 154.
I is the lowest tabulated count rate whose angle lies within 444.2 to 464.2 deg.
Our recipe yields 148.5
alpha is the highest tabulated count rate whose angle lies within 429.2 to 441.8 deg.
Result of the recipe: 153.8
